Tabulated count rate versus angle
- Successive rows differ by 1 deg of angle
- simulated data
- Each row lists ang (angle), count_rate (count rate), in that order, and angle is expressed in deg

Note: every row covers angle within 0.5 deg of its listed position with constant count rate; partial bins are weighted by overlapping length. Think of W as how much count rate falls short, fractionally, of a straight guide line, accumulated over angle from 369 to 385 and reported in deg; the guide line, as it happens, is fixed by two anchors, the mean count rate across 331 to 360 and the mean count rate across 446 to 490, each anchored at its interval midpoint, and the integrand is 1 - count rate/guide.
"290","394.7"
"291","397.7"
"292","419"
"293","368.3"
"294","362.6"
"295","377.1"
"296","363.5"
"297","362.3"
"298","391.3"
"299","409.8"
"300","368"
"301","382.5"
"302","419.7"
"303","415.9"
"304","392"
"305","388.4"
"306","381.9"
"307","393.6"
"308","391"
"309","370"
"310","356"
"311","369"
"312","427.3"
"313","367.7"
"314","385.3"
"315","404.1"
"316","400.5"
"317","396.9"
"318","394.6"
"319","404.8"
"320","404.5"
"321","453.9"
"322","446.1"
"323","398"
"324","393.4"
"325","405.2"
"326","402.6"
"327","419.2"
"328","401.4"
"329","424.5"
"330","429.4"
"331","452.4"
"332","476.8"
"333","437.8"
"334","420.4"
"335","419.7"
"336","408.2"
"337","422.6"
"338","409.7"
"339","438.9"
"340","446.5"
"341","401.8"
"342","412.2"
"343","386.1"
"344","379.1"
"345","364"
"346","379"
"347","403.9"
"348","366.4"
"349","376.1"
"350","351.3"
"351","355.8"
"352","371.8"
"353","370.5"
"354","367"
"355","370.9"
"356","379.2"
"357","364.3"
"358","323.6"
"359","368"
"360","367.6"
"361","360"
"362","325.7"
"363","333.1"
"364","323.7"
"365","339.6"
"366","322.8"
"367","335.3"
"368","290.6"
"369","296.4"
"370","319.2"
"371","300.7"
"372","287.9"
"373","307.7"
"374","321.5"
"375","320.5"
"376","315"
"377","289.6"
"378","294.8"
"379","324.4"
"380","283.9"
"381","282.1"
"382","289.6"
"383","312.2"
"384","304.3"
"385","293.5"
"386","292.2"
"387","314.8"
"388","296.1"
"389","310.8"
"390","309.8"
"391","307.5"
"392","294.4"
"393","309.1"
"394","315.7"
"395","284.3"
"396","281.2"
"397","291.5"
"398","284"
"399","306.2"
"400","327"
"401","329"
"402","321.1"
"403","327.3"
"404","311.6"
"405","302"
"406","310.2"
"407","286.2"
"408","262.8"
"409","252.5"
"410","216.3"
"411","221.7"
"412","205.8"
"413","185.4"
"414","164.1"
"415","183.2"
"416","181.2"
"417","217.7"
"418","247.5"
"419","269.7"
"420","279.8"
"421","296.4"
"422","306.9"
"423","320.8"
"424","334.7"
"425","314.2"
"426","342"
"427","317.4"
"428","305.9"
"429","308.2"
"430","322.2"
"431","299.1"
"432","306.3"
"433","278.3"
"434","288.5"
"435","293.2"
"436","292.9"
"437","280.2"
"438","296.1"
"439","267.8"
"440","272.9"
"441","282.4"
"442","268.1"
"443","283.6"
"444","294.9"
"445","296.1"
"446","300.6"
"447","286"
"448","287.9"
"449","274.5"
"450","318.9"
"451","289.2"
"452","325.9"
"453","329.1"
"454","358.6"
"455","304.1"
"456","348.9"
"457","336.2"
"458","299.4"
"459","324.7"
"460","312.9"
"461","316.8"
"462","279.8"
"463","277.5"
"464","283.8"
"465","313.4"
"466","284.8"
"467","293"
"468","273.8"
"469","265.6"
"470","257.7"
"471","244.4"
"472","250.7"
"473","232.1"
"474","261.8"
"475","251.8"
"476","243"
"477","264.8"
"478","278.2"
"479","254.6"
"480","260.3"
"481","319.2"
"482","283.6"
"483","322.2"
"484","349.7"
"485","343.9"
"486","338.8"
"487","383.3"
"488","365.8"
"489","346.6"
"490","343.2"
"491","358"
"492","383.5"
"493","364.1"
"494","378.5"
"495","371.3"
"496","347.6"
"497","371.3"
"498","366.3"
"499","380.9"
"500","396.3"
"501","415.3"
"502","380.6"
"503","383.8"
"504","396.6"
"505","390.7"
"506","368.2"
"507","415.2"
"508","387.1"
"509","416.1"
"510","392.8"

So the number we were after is 2.84 deg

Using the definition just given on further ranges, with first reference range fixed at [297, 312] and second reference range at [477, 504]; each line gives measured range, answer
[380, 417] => 9.01 deg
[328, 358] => -1.43 deg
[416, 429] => 2.54 deg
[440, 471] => 5.10 deg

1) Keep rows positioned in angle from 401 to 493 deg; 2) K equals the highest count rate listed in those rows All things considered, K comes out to 383.5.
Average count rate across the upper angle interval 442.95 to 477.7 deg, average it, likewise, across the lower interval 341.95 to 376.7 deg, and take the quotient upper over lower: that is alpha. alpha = 0.84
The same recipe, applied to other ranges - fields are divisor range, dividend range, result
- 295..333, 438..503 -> 0.78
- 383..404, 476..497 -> 1.09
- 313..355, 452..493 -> 0.75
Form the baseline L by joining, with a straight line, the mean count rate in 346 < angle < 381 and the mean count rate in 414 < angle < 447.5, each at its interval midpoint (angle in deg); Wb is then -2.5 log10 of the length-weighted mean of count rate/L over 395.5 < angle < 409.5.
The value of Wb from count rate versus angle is 0.02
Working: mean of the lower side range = 336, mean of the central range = 299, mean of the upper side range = 284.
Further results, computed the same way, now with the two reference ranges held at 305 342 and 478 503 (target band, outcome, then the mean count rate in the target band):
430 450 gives 0.26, 288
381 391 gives 0.27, 302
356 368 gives 0.16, 342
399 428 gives 0.35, 274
